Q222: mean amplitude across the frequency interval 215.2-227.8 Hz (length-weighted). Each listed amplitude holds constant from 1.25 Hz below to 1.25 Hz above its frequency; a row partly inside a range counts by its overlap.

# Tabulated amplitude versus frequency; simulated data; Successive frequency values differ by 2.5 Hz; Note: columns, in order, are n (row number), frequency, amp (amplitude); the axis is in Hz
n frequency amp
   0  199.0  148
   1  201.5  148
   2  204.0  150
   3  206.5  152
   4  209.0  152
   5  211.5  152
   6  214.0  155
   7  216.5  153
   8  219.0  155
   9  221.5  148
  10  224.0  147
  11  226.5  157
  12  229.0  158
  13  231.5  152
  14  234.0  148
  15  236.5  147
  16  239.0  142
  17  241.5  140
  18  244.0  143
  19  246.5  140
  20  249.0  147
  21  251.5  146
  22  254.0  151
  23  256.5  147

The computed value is 152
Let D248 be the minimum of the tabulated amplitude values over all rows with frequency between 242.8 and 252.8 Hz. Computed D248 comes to 140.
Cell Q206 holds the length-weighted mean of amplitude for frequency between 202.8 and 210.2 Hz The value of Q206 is 151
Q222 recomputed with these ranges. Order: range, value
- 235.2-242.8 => 143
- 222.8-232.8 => 154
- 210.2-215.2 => 153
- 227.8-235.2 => 153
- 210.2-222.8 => 153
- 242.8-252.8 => 144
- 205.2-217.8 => 153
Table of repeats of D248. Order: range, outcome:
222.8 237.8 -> 147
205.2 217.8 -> 152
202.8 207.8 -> 150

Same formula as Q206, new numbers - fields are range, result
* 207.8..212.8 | 152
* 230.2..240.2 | 147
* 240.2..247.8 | 141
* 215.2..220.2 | 154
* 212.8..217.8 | 154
